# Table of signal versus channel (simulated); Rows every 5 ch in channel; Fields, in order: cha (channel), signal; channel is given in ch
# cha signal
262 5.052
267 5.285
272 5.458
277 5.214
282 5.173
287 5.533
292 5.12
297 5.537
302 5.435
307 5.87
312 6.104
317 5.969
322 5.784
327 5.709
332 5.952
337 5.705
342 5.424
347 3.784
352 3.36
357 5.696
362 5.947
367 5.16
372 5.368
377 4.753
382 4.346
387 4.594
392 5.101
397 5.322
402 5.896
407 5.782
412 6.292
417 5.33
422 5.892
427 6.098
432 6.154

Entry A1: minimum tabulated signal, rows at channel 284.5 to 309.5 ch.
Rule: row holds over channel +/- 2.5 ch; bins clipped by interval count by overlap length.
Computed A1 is 5.12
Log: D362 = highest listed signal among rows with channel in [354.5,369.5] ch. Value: 5.947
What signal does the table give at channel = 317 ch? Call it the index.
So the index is 5.969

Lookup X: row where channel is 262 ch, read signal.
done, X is 5.052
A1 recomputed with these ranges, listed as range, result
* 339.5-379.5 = 3.36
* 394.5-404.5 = 5.322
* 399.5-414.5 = 5.782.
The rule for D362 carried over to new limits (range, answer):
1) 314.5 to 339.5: 5.969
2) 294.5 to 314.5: 6.104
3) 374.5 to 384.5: 4.753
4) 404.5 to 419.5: 6.292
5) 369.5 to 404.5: 5.896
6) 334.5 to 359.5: 5.705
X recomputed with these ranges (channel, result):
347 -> 3.784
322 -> 5.784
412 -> 6.292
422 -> 5.892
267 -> 5.285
